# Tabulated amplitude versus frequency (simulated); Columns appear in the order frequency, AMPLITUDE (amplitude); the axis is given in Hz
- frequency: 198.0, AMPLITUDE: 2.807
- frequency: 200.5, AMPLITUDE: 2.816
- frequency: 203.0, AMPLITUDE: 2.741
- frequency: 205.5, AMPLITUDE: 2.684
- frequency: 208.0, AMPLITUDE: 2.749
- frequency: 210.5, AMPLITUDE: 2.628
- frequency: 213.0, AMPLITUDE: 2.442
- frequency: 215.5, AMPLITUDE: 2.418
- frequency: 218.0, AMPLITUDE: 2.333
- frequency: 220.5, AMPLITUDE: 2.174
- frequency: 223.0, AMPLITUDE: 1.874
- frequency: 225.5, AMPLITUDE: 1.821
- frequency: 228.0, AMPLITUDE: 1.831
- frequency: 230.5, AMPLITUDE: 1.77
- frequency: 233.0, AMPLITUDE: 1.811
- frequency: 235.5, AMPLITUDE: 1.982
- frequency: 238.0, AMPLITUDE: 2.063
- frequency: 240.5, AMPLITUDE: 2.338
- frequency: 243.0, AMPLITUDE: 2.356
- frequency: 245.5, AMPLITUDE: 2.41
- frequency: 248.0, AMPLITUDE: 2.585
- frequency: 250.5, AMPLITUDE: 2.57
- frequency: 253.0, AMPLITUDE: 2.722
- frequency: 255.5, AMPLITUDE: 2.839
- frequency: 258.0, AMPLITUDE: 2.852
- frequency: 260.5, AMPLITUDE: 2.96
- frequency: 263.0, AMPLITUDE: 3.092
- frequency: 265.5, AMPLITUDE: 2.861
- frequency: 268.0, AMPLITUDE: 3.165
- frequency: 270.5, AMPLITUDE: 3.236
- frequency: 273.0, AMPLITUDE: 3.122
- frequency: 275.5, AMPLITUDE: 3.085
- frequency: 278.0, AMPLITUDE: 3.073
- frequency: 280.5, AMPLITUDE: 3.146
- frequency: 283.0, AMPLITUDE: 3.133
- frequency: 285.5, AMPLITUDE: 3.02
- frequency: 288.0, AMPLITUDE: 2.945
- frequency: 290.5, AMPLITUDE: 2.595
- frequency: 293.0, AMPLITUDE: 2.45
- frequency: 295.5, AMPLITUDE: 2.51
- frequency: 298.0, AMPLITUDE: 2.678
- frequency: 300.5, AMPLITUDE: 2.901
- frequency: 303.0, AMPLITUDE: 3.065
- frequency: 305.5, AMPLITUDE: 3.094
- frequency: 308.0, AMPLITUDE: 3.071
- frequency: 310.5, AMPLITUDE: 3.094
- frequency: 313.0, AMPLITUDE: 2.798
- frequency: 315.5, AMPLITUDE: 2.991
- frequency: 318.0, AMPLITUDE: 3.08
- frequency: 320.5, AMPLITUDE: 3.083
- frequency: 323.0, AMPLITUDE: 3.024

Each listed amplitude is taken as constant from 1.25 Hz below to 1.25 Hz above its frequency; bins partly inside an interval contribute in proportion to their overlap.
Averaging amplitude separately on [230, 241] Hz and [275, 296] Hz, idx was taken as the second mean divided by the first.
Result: 1.46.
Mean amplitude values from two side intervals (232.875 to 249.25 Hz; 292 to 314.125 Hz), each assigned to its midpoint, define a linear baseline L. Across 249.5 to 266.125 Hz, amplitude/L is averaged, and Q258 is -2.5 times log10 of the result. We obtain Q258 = -0.18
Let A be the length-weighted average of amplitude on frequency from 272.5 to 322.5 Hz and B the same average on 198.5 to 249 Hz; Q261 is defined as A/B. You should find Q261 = 1.28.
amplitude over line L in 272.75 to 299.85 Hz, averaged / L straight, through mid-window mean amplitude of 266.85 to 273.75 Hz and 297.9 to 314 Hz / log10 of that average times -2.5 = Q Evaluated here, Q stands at 0.08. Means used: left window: 3.18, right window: 2.98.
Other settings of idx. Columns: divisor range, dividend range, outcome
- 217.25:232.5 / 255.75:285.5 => 1.57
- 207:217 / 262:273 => 1.21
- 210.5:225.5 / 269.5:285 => 1.39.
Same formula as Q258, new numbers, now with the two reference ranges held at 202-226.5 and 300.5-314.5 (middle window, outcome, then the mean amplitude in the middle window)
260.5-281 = -0.119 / 3.09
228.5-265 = 0.072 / 2.45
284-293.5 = 0.038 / 2.79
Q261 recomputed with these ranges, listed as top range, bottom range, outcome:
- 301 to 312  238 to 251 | 1.27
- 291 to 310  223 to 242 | 1.45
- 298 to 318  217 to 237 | 1.53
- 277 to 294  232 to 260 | 1.20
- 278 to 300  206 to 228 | 1.23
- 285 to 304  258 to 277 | 0.90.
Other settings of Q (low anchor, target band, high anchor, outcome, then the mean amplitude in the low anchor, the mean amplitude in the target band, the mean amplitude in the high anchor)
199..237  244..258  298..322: -0.044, 2.27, 2.64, 3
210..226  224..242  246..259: 0.245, 2.24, 1.95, 2.69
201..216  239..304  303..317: 0.015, 2.63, 2.83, 3.02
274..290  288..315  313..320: 0.068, 3.05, 2.84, 3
